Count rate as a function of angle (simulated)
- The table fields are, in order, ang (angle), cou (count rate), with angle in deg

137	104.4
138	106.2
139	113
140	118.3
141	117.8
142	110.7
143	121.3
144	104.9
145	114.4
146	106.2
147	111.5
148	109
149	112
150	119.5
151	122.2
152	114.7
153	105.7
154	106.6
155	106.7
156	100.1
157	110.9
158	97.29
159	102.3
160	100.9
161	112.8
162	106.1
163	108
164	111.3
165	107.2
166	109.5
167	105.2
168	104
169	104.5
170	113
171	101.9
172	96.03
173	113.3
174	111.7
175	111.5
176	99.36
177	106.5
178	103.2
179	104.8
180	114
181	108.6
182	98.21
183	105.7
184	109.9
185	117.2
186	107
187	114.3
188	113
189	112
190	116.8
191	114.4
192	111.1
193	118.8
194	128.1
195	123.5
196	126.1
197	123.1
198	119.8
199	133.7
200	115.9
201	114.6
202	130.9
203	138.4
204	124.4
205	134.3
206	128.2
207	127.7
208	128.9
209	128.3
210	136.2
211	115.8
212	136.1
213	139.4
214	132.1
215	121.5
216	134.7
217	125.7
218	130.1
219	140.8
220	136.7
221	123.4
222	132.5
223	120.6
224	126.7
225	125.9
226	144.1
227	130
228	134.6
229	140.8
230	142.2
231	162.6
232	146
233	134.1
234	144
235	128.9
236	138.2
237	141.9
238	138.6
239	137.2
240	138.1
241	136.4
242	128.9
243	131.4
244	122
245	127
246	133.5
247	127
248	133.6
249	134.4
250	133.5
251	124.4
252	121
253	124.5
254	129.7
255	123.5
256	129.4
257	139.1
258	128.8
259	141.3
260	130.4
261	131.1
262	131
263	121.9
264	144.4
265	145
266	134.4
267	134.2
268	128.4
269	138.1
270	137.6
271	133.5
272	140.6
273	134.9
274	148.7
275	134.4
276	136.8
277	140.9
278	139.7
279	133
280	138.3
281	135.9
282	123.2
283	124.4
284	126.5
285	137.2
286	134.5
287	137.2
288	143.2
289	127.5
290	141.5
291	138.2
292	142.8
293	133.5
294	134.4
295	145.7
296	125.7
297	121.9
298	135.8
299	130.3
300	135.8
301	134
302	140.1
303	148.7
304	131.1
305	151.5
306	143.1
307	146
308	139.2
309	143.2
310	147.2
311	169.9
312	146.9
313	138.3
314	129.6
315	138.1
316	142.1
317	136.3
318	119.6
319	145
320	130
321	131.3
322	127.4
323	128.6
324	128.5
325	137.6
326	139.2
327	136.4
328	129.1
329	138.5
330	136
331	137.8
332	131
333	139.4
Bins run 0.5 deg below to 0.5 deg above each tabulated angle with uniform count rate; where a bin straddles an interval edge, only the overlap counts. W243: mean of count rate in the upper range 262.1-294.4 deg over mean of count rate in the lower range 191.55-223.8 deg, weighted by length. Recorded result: 1.06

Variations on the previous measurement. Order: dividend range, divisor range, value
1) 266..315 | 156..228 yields 1.17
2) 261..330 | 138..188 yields 1.25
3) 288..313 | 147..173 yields 1.30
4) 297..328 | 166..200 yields 1.23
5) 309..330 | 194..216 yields 1.07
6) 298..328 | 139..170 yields 1.26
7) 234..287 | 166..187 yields 1.25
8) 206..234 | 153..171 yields 1.26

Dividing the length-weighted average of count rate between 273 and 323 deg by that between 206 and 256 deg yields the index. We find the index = 1.04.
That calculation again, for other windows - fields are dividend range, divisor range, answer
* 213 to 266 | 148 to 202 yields 1.20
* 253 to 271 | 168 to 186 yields 1.25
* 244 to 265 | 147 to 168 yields 1.21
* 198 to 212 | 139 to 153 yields 1.12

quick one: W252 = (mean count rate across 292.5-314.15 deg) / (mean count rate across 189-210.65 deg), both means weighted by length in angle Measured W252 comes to 1.12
